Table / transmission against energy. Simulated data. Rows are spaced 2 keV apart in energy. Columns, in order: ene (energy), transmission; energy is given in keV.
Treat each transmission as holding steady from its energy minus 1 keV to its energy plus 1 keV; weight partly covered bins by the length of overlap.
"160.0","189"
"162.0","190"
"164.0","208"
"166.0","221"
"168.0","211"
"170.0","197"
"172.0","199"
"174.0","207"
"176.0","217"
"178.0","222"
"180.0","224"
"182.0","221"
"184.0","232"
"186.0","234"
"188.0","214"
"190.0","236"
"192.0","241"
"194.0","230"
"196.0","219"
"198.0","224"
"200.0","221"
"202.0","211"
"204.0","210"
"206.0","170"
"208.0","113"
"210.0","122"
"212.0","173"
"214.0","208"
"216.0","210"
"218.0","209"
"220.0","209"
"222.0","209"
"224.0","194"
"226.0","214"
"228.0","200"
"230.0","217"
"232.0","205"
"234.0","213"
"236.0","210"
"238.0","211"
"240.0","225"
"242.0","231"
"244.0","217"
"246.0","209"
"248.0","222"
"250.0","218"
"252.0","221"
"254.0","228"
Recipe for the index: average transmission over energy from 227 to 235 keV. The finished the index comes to 209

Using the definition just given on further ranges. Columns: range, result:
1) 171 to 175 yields 203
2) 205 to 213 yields 144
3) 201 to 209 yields 176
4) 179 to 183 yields 222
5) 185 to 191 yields 228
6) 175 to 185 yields 223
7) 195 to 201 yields 221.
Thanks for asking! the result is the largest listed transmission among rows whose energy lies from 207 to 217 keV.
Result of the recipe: 210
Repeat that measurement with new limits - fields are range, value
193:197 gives 230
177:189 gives 234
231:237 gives 213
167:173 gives 211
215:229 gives 214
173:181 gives 224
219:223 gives 209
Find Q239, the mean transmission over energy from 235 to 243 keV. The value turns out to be 219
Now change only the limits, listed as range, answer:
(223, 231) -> 206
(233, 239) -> 211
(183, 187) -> 233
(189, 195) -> 236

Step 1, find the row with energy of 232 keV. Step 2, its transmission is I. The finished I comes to 205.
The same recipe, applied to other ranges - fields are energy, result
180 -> 224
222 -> 209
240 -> 225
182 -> 221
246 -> 209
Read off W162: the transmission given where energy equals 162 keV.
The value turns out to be 190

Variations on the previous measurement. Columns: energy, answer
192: 241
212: 173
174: 207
